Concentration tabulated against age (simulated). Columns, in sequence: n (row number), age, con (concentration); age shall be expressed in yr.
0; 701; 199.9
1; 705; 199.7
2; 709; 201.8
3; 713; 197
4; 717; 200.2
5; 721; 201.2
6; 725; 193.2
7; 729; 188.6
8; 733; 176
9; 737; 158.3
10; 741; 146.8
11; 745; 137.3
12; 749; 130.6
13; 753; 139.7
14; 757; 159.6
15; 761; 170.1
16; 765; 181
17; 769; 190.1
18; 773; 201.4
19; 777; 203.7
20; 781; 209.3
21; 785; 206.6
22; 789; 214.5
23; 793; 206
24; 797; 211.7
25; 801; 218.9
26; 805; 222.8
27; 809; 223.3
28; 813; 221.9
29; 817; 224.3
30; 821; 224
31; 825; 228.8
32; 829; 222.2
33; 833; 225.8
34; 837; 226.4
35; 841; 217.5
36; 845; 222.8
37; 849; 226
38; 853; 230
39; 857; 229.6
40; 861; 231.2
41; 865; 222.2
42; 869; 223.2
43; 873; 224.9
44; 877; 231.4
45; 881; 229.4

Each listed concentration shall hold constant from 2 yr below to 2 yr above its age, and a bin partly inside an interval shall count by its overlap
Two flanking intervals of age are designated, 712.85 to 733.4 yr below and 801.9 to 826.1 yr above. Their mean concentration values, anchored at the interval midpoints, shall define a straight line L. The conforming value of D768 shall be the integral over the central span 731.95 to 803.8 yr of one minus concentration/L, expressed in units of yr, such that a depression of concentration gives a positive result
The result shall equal 9.4 yr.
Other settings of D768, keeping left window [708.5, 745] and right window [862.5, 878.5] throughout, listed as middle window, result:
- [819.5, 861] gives -1.82 yr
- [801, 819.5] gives -1.40 yr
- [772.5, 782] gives -0.38 yr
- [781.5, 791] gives -0.51 yr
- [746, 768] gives 3.93 yr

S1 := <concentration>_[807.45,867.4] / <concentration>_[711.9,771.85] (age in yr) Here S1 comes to 1.3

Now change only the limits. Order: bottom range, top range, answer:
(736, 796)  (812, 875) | 1.27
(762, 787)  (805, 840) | 1.14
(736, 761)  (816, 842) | 1.53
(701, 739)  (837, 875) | 1.18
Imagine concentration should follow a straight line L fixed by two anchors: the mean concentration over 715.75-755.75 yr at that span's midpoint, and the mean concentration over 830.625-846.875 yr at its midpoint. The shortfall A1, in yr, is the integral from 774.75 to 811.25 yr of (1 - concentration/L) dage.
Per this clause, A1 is -2.8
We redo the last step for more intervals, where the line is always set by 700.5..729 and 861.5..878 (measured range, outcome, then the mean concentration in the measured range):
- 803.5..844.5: -1.17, 224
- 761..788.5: 1.50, 197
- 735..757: 6.44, 144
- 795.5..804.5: -0.15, 217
